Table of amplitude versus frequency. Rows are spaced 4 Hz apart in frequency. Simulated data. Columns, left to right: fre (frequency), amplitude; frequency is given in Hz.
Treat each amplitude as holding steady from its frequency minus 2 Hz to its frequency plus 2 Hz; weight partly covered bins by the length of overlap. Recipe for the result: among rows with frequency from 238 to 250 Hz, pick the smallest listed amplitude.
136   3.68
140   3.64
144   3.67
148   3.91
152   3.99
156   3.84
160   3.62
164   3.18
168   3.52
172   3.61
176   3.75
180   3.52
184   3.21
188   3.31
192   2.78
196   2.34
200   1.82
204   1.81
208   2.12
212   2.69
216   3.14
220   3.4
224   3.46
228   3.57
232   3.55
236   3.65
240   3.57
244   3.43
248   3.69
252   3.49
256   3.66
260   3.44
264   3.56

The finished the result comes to 3.43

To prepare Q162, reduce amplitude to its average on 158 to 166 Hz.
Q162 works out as 3.4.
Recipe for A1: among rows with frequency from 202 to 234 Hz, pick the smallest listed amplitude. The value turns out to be 1.81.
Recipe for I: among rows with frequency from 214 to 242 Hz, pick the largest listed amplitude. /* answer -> 3.65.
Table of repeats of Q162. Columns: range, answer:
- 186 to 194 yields 3.04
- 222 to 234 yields 3.53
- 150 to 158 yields 3.92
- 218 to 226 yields 3.43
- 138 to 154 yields 3.8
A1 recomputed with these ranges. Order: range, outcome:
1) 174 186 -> 3.21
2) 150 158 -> 3.84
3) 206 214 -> 2.12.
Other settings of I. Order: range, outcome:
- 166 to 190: 3.75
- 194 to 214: 2.69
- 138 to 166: 3.99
